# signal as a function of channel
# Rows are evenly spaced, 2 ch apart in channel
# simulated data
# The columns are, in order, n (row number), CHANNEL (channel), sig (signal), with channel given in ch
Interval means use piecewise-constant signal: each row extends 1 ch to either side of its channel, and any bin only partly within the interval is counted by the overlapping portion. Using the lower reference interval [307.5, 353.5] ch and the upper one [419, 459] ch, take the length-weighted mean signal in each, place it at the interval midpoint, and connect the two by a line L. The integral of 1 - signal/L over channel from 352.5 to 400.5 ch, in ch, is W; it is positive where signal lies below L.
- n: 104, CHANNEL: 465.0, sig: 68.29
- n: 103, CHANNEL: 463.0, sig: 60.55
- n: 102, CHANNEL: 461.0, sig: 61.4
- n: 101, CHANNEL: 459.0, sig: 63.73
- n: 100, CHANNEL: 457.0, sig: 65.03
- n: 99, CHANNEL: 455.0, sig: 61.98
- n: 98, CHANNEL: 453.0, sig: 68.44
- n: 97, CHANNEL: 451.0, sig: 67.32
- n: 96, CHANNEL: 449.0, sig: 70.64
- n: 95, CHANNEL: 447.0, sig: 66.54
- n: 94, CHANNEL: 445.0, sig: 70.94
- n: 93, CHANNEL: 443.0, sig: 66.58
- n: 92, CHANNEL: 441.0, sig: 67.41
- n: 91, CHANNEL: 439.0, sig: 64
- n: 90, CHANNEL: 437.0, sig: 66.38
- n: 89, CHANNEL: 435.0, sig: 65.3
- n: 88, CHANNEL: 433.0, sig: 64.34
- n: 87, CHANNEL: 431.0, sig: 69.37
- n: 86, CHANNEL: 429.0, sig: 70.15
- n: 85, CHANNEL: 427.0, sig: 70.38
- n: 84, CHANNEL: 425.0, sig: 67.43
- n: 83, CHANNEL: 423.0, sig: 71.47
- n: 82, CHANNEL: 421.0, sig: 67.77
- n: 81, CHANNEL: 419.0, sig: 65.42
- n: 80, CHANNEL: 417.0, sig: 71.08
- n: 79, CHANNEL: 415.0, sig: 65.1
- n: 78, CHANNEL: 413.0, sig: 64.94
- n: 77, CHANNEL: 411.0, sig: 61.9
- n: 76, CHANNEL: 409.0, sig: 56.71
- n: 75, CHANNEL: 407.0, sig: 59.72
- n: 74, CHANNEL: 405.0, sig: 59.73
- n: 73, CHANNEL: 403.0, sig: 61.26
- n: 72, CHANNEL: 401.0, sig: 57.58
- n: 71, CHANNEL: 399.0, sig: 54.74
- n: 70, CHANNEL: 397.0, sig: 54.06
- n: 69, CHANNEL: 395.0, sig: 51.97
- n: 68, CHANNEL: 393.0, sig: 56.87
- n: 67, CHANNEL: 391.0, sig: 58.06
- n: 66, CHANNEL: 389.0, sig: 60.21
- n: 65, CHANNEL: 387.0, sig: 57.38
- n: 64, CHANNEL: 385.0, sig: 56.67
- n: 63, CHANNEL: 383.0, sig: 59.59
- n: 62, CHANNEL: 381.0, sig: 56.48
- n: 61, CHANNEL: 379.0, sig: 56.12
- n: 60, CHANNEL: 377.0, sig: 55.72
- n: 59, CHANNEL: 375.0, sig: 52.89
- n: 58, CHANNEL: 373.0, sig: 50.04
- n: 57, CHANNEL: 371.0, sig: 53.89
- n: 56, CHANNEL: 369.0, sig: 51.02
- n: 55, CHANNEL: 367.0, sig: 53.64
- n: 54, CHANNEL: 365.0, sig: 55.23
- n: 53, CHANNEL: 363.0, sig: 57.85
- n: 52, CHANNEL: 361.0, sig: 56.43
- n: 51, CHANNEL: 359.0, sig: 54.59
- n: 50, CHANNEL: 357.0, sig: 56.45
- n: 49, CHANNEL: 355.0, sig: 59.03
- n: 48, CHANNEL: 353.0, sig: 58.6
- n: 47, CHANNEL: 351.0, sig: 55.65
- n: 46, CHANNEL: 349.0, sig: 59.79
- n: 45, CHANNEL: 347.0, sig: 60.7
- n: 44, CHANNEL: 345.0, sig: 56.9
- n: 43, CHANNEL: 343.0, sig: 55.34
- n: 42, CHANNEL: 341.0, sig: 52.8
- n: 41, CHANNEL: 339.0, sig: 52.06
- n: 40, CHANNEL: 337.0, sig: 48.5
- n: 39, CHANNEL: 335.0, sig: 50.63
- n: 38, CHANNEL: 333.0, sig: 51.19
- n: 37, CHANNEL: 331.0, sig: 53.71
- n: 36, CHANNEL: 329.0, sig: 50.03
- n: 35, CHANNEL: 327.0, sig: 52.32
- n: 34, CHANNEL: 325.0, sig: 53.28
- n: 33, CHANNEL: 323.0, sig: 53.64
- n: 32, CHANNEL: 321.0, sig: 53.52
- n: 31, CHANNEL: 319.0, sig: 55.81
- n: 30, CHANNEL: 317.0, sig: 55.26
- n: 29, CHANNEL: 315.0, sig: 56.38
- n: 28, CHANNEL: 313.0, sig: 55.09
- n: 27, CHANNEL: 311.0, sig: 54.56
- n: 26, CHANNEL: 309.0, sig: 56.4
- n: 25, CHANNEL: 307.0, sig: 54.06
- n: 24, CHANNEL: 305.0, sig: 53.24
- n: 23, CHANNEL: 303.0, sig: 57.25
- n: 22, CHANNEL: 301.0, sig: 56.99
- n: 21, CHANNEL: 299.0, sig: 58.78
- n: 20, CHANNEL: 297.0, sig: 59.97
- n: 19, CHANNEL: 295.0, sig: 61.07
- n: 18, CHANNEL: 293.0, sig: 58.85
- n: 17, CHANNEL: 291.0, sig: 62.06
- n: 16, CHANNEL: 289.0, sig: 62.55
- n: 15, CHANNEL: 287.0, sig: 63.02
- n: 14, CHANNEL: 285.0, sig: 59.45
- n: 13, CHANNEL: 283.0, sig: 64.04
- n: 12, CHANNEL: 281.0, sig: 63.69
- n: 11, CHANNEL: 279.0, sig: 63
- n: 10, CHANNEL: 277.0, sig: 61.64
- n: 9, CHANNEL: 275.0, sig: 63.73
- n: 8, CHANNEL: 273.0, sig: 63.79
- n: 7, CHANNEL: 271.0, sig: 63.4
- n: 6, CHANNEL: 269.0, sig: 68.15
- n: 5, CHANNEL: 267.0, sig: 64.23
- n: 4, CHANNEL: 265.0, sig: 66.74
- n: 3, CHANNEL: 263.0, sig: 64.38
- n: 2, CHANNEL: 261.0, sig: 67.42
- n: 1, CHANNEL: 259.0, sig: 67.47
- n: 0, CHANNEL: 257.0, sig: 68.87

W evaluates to 3.3 ch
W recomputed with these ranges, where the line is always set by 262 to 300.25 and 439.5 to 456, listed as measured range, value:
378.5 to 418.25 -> 4.17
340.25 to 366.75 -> 3.24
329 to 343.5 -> 2.82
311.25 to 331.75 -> 3.18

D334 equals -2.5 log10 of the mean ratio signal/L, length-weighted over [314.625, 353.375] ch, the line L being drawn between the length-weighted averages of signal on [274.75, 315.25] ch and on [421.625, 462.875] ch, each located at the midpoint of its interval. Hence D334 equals 0.13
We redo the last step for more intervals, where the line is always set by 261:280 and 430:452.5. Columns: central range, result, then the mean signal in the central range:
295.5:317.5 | 0.16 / 56.3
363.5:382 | 0.22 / 54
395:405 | 0.17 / 56.7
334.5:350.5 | 0.20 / 54.7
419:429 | -0.03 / 69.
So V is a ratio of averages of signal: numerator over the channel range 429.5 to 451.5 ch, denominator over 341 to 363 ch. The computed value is 1.2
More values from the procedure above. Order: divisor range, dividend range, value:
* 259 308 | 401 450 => 1.06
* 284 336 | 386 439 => 1.12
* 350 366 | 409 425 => 1.17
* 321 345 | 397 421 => 1.18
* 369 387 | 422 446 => 1.23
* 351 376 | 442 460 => 1.21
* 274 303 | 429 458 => 1.09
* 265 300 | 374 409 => 0.91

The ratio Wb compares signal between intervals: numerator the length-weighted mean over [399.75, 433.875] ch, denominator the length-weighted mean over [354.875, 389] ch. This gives 1.17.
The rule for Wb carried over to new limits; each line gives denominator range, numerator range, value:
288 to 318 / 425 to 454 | 1.18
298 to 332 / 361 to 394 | 1.02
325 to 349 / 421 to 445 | 1.27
